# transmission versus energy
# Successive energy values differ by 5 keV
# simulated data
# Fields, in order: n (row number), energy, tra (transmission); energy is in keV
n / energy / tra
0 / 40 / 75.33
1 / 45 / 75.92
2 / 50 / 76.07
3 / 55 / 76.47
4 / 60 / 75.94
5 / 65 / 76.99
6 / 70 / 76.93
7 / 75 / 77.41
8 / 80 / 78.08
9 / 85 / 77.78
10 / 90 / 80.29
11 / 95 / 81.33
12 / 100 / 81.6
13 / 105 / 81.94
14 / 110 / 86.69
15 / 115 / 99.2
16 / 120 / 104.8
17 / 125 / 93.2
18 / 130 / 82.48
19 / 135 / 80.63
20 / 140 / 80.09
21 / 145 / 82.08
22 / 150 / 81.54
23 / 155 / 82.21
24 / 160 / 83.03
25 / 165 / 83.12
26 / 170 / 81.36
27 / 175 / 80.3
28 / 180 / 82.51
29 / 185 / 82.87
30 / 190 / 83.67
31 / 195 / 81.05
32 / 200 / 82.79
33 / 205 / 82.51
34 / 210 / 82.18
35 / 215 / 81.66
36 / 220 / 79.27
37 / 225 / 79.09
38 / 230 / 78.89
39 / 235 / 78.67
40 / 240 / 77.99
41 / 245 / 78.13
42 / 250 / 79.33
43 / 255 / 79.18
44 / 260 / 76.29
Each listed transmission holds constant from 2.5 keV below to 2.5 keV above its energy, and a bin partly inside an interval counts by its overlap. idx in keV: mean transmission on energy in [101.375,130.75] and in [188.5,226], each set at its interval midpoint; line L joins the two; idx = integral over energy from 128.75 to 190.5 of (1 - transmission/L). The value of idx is 3.4 keV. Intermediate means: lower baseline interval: 91.5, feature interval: 81.9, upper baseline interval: 81.6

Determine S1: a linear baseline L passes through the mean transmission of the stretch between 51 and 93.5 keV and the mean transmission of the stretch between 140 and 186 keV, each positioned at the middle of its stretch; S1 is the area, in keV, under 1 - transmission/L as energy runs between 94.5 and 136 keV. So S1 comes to -4.7 keV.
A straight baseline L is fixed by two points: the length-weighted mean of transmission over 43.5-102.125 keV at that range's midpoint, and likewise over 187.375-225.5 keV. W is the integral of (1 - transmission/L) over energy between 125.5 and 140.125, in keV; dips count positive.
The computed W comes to -0.6 keV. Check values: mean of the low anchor 77.9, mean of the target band 82.9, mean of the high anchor 81.7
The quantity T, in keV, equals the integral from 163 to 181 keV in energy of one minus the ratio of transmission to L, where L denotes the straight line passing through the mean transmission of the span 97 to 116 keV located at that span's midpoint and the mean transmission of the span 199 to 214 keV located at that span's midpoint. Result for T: 0.43 keV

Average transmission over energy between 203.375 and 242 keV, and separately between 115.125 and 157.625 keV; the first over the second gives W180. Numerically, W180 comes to 0.92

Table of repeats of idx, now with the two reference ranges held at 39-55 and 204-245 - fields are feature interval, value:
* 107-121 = -3.3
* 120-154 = -3.0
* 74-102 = -1.0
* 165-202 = -1.5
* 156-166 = -0.6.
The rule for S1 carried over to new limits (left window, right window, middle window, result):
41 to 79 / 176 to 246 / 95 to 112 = -1.1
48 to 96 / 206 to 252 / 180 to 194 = -0.7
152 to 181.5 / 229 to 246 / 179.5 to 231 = -0.9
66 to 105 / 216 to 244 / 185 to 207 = -1.0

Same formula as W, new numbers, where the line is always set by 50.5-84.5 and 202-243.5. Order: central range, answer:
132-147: -0.49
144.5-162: -0.79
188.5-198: -0.34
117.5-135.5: -3.05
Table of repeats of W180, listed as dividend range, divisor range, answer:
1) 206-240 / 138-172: 0.98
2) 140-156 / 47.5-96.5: 1.05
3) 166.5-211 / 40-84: 1.07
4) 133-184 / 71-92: 1.04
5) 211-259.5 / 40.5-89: 1.03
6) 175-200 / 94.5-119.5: 0.94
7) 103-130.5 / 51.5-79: 1.20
